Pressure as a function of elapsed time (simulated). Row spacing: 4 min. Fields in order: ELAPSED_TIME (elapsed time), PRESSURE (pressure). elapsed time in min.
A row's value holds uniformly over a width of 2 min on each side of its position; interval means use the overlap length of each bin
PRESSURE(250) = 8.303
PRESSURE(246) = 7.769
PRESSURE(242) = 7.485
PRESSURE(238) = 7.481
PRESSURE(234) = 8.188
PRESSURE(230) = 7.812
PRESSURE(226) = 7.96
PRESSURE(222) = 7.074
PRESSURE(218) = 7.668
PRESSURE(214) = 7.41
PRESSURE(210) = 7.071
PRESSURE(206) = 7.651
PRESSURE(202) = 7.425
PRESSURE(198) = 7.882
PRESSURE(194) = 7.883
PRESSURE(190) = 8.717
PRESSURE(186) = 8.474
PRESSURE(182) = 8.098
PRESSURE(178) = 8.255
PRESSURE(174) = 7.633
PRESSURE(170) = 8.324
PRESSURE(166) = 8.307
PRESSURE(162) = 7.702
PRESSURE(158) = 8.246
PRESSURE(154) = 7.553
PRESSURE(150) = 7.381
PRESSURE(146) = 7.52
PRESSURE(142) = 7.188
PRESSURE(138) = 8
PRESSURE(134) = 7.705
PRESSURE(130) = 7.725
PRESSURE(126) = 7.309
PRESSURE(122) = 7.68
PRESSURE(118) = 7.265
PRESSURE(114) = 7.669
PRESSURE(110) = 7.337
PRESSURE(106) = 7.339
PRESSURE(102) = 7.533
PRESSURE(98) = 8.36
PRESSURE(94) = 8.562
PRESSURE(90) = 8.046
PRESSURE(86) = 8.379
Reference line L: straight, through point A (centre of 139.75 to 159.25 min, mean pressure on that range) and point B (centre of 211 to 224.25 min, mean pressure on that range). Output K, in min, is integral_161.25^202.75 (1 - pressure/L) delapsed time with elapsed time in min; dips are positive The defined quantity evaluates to -3.5 min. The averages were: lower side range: 7.56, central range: 8.09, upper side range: 7.37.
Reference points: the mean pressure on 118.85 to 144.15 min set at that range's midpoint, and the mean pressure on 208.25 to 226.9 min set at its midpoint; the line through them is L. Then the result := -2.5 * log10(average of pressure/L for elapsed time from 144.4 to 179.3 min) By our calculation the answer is -0.05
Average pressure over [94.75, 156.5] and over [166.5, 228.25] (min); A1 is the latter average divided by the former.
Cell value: 1.03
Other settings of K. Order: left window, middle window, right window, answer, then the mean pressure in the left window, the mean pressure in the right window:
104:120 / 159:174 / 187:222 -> -0.9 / 7.4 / 7.7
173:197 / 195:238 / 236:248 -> 1.3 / 8.19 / 7.58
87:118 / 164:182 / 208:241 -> -1.0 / 7.82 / 7.58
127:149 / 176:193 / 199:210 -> -1.9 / 7.6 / 7.48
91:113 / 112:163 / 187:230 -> 1.2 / 7.83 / 7.7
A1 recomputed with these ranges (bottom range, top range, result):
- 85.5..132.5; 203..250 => 0.98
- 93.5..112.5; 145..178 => 1.01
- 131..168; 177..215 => 1.02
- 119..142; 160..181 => 1.06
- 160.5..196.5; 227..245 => 0.95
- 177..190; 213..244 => 0.92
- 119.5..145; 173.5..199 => 1.08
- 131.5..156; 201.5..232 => 0.99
